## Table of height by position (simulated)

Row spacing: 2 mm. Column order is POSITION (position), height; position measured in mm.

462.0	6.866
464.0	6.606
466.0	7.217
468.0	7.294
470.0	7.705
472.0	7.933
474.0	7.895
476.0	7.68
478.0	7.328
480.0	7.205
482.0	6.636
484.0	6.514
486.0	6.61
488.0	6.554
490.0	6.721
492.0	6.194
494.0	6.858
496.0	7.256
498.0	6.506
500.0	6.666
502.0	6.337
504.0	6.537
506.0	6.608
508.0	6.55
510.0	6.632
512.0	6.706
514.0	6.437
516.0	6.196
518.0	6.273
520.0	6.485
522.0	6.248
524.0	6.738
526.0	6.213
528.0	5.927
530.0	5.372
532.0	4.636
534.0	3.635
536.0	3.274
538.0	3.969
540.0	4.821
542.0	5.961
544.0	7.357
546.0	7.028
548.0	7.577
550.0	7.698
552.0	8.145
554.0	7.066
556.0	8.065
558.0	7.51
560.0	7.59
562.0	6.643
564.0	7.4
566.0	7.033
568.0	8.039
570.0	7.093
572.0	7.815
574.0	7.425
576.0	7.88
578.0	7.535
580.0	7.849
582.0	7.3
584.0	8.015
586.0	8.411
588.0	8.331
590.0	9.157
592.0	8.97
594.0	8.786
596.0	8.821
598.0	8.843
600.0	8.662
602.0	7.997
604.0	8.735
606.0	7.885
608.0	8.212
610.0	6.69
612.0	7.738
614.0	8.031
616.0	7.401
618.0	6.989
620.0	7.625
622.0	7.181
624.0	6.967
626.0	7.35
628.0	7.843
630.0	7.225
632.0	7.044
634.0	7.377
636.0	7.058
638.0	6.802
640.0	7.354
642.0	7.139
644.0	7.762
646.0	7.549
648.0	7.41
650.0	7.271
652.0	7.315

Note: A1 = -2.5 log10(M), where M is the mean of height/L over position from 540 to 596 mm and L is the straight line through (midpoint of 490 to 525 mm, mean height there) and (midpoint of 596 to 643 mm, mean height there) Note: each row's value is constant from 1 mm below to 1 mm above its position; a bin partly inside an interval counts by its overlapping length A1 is -0.079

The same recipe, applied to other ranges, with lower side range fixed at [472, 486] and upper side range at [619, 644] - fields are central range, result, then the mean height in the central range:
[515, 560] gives 0.164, 6.22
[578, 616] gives -0.133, 8.21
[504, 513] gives 0.096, 6.61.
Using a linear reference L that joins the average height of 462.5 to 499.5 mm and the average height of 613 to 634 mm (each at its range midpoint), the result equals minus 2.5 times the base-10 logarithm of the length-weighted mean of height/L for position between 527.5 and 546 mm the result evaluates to 0.373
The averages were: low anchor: 7.03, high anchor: 7.37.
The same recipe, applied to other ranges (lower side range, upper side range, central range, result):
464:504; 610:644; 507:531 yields 0.122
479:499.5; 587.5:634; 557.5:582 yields 0.005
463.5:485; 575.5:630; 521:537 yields 0.396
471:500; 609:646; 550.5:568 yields -0.047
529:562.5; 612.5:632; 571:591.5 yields -0.179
